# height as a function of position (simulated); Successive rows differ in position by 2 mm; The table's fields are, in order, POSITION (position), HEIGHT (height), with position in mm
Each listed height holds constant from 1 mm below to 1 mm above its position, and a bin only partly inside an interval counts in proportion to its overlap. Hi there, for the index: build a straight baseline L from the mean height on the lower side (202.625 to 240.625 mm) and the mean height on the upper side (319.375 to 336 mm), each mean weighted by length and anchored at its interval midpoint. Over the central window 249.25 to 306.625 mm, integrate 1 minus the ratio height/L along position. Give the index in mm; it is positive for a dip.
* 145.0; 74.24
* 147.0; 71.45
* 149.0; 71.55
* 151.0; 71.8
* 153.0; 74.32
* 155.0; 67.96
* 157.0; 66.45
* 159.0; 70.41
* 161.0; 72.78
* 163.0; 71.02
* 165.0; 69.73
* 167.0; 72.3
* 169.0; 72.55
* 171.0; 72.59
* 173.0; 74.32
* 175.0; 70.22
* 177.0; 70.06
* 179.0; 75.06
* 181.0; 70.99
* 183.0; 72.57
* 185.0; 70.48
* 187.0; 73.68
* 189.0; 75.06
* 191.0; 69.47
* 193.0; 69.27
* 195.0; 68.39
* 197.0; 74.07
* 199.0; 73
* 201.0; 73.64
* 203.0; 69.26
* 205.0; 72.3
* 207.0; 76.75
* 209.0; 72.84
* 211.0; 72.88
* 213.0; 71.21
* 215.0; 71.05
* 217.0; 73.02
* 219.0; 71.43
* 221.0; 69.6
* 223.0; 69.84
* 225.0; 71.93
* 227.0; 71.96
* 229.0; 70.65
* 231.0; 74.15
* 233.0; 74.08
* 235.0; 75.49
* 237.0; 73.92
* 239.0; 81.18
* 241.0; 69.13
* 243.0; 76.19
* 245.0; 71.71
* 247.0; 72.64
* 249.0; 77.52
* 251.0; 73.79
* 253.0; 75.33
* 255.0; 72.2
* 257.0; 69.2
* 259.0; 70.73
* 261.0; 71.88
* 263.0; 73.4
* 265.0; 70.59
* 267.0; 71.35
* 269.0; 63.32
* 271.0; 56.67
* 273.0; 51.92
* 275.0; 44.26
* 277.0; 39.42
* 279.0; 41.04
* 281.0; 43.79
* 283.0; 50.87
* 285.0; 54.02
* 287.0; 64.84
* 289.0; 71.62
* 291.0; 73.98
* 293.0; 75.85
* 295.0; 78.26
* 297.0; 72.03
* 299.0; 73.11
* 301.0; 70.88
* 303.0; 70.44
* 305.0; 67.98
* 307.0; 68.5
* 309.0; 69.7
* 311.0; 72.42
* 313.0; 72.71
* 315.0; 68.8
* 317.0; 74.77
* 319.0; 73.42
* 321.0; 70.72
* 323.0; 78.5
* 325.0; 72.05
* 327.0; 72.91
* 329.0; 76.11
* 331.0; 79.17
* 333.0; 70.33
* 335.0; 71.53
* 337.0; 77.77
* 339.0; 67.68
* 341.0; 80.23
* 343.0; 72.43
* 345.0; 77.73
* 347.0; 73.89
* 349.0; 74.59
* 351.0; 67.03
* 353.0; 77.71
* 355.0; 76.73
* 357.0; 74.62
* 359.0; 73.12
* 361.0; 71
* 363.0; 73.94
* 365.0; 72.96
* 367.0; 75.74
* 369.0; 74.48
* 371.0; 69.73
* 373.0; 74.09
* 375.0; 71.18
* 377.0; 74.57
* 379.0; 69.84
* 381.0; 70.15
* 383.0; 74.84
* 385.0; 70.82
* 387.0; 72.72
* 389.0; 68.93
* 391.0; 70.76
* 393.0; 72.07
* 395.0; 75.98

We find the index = 6.6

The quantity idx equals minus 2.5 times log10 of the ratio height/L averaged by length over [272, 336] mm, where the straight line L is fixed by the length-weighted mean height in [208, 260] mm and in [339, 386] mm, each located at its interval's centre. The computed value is 0.10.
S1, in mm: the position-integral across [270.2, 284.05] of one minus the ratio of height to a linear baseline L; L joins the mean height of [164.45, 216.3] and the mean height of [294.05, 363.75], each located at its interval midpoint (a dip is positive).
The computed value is 5.0 mm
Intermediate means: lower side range 72.1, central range 46.7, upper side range 73.2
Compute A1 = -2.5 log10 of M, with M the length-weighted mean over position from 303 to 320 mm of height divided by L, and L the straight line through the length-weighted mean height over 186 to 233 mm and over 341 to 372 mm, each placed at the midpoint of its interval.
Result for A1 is 0.04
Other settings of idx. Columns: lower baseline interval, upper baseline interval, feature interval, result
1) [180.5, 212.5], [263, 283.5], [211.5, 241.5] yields -0.12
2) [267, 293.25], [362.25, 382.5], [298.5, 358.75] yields -0.13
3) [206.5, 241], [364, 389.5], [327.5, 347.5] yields -0.03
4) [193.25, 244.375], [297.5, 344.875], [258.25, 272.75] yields 0.08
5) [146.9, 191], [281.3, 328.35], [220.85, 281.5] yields 0.05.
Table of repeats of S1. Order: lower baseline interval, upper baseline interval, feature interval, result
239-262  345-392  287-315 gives 0.5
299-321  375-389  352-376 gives -0.7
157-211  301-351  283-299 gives 0.8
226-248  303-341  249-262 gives 0.2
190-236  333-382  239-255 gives -0.4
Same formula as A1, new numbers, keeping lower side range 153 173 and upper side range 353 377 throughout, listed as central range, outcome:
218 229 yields 0.01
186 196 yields 0.00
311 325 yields 0.00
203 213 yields -0.02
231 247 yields -0.04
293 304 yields -0.01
